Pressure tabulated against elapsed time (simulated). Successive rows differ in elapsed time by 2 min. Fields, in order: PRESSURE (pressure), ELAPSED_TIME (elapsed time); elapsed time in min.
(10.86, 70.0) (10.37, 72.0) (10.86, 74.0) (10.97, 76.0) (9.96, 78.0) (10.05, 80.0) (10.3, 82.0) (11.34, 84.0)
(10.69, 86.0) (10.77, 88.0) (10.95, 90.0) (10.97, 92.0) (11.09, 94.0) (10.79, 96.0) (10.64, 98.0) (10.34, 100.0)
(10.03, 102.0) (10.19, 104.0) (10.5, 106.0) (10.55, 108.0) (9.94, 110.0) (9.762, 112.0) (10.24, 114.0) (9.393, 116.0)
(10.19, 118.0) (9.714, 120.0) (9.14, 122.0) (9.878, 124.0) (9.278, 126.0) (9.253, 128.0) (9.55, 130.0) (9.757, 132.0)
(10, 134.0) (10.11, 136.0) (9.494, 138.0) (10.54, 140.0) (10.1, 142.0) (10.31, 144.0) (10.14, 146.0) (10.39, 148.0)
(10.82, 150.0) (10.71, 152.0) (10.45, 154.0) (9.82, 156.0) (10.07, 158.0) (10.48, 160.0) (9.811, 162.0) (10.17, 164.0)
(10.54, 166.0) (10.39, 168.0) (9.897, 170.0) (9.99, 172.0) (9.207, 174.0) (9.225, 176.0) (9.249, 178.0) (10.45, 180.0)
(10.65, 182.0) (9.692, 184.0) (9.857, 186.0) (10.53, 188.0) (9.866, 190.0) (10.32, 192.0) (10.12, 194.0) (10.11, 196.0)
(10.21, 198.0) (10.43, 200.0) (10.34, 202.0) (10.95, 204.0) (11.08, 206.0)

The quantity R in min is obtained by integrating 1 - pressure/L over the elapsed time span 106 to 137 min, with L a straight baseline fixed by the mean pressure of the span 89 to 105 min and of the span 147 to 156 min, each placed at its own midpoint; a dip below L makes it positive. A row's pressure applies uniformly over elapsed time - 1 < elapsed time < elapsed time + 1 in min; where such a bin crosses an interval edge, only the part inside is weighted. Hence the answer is 2.2 min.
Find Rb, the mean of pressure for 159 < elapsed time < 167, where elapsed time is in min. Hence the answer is 10.3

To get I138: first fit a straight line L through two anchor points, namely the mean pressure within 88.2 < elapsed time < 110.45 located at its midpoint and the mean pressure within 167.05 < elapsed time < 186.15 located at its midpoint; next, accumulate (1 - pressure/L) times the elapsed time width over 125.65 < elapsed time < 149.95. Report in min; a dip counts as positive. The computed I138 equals 0.6 min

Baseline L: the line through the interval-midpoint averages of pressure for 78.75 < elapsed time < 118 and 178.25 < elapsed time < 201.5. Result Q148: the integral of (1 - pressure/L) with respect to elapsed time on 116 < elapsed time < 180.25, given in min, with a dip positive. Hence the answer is 2.1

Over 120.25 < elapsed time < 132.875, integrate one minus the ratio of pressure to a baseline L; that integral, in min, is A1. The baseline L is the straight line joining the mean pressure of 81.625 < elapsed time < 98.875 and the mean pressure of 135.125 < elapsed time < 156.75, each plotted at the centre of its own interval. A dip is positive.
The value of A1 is 1.19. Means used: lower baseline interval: 10.9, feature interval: 9.49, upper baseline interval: 10.3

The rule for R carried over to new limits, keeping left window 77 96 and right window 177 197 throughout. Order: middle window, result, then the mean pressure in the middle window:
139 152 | -0.1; 10.4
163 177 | 0.4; 9.92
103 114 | 0.4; 10.2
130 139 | 0.5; 9.81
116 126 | 0.8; 9.65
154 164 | 0.1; 10.1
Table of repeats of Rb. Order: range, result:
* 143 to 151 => 10.4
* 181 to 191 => 10.1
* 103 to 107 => 10.3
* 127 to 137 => 9.73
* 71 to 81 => 10.4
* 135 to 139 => 9.8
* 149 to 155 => 10.7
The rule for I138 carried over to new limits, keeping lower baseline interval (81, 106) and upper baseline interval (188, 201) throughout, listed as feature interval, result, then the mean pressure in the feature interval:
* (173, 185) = 0.6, 9.75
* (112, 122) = 0.7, 9.8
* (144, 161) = 0.1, 10.4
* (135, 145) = 0.3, 10.1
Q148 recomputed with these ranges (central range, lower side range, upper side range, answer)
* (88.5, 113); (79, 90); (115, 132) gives -0.67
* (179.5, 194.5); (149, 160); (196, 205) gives 0.35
